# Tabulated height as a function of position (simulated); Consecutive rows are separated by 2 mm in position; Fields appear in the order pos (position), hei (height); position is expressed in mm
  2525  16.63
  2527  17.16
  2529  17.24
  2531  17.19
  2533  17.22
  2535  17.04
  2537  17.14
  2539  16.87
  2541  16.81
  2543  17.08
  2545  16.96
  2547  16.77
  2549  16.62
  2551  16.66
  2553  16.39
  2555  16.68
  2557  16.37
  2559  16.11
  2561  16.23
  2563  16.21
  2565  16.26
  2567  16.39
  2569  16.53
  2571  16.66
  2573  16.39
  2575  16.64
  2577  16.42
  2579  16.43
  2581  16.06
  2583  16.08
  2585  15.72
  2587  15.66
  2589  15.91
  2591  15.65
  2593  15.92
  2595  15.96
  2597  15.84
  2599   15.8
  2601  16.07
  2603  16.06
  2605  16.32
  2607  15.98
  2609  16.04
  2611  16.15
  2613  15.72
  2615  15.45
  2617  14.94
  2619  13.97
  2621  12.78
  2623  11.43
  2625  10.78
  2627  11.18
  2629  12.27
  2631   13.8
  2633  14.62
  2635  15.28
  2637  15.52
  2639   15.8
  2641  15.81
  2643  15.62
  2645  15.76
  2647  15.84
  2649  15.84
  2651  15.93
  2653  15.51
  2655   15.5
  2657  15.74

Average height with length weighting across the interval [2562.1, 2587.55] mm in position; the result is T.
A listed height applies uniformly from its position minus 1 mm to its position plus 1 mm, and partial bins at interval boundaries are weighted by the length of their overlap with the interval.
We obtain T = 16.3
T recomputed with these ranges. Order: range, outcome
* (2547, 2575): 16.4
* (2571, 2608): 16.1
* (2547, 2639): 15.5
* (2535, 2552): 16.9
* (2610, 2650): 14.4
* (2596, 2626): 14.9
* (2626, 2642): 14.3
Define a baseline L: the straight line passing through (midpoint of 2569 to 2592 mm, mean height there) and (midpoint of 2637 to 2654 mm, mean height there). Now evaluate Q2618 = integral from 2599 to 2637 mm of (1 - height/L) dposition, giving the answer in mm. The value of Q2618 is 3.5 mm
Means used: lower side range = 16.2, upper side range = 15.7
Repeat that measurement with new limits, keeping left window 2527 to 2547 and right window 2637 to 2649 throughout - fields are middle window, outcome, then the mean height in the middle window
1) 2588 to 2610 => 0.45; 16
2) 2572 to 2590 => 0.40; 16.1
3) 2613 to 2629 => 2.96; 13.1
